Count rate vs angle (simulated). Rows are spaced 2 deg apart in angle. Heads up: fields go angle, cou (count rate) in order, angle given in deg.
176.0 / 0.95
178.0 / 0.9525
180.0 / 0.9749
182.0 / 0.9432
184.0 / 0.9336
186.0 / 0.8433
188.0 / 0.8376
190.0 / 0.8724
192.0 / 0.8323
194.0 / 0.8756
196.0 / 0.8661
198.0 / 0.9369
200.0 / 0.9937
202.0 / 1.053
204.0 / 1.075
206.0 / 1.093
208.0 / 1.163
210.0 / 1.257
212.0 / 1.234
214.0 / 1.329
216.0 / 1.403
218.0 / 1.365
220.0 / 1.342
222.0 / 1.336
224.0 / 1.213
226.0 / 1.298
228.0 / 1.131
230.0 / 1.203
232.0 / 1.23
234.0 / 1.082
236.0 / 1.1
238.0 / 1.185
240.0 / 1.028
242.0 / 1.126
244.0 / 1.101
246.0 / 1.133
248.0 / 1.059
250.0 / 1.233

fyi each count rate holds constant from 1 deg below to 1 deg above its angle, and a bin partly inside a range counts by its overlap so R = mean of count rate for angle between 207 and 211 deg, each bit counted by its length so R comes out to 1.21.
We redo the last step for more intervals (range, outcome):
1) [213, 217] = 1.37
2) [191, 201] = 0.901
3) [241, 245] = 1.11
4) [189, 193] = 0.852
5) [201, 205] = 1.06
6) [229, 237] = 1.15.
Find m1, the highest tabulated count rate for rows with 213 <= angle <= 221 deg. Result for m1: 1.403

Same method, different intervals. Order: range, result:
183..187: 0.9336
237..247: 1.185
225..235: 1.298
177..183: 0.9749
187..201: 0.9937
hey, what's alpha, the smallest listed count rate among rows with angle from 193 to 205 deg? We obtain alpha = 0.8661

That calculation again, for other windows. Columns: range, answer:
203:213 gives 1.075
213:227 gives 1.213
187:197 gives 0.8323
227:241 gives 1.028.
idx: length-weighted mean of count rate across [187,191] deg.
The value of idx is 0.855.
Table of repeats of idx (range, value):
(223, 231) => 1.21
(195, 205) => 0.985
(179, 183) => 0.959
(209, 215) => 1.27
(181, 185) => 0.938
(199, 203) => 1.02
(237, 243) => 1.11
